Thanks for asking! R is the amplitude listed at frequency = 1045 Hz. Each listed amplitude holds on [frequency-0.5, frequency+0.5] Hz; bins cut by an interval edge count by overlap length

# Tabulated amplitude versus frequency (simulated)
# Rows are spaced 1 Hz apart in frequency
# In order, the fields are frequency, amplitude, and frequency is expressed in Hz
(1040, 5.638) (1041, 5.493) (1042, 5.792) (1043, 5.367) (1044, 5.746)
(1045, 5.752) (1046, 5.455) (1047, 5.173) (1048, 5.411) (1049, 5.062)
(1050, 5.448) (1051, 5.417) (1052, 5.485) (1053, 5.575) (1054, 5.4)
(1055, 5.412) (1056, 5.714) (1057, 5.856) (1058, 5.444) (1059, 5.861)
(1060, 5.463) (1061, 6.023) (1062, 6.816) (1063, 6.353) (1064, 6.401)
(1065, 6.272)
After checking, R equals 5.752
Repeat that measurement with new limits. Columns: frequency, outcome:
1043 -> 5.367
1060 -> 5.463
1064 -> 6.401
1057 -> 5.856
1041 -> 5.493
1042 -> 5.792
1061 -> 6.023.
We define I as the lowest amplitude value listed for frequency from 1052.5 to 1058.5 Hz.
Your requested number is 5.4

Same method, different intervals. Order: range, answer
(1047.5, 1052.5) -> 5.062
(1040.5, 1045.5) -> 5.367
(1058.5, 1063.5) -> 5.463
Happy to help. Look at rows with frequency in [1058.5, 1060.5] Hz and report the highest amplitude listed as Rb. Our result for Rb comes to 5.861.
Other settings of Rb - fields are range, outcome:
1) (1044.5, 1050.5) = 5.752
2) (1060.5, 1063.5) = 6.816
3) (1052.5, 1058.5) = 5.856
